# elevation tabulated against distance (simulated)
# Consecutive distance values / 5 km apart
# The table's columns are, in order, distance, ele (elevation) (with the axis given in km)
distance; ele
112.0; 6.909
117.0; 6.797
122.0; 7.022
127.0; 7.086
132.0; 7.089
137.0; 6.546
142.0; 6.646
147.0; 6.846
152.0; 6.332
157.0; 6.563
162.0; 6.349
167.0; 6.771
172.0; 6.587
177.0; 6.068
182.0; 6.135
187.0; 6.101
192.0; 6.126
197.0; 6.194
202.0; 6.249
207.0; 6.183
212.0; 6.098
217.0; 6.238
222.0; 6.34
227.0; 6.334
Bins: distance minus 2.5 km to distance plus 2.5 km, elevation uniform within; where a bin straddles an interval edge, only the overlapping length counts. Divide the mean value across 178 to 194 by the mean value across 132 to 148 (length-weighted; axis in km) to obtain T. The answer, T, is 0.9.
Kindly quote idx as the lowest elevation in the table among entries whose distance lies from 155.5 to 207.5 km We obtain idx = 6.068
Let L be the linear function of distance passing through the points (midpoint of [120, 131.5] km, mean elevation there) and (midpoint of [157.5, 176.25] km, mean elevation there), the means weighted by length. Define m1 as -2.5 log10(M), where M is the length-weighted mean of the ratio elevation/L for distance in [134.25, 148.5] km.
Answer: 0.03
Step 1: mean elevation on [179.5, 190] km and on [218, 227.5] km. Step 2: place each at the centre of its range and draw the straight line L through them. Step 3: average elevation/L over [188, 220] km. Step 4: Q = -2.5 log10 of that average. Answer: 0.01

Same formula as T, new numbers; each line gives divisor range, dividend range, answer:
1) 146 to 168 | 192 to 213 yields 0.95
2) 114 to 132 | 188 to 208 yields 0.89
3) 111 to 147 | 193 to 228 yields 0.91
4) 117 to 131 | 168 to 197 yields 0.89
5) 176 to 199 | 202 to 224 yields 1.01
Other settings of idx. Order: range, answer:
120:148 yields 6.546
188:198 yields 6.126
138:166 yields 6.332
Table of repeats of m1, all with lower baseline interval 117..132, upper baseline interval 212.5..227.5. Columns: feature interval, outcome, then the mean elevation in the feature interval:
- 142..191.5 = 0.05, 6.42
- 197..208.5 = 0.03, 6.21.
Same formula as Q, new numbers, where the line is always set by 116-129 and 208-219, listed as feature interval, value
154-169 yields 0.01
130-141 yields 0.01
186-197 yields 0.04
